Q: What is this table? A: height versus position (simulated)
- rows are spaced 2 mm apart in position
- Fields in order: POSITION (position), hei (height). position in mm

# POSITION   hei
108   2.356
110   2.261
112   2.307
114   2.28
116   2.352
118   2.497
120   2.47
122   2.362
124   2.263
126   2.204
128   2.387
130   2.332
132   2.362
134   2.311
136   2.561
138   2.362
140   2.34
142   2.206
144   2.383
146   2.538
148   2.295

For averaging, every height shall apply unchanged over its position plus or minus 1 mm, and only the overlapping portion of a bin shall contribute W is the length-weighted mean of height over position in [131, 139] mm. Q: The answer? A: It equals 2.4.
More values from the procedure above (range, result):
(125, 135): 2.32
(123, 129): 2.28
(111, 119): 2.36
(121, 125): 2.31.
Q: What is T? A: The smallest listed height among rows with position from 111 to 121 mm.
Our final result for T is 2.28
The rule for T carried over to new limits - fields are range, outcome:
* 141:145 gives 2.206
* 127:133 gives 2.332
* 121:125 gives 2.263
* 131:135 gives 2.311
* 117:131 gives 2.204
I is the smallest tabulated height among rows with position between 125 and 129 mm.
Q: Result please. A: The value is 2.204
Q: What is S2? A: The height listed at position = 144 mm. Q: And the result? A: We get 2.383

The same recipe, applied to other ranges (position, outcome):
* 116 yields 2.352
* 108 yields 2.356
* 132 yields 2.362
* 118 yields 2.497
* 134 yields 2.311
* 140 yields 2.34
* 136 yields 2.561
